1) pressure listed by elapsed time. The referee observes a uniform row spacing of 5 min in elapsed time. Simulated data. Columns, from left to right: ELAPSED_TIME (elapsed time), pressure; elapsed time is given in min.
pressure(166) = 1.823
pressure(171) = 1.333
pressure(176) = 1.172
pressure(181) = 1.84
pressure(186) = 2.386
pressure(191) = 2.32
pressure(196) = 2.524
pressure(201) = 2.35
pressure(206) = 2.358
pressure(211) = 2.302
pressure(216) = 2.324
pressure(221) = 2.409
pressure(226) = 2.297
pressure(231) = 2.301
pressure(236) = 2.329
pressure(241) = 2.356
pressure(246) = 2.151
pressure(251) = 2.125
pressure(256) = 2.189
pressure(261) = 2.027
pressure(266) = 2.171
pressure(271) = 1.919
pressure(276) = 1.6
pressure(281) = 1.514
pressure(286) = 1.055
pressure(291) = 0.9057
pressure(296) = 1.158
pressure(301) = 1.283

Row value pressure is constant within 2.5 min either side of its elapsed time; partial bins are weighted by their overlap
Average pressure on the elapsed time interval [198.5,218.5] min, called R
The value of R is 2.33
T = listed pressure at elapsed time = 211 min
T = 2.302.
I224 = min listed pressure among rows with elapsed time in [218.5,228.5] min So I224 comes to 2.297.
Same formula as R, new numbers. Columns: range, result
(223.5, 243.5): 2.32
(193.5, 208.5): 2.41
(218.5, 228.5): 2.35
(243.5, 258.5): 2.16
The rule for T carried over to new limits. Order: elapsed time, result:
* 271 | 1.919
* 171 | 1.333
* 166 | 1.823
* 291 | 0.9057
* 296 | 1.158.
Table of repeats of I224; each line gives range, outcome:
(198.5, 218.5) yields 2.302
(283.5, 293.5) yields 0.9057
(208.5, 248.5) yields 2.151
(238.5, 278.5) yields 1.6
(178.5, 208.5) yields 1.84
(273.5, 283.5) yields 1.514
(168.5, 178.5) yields 1.172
